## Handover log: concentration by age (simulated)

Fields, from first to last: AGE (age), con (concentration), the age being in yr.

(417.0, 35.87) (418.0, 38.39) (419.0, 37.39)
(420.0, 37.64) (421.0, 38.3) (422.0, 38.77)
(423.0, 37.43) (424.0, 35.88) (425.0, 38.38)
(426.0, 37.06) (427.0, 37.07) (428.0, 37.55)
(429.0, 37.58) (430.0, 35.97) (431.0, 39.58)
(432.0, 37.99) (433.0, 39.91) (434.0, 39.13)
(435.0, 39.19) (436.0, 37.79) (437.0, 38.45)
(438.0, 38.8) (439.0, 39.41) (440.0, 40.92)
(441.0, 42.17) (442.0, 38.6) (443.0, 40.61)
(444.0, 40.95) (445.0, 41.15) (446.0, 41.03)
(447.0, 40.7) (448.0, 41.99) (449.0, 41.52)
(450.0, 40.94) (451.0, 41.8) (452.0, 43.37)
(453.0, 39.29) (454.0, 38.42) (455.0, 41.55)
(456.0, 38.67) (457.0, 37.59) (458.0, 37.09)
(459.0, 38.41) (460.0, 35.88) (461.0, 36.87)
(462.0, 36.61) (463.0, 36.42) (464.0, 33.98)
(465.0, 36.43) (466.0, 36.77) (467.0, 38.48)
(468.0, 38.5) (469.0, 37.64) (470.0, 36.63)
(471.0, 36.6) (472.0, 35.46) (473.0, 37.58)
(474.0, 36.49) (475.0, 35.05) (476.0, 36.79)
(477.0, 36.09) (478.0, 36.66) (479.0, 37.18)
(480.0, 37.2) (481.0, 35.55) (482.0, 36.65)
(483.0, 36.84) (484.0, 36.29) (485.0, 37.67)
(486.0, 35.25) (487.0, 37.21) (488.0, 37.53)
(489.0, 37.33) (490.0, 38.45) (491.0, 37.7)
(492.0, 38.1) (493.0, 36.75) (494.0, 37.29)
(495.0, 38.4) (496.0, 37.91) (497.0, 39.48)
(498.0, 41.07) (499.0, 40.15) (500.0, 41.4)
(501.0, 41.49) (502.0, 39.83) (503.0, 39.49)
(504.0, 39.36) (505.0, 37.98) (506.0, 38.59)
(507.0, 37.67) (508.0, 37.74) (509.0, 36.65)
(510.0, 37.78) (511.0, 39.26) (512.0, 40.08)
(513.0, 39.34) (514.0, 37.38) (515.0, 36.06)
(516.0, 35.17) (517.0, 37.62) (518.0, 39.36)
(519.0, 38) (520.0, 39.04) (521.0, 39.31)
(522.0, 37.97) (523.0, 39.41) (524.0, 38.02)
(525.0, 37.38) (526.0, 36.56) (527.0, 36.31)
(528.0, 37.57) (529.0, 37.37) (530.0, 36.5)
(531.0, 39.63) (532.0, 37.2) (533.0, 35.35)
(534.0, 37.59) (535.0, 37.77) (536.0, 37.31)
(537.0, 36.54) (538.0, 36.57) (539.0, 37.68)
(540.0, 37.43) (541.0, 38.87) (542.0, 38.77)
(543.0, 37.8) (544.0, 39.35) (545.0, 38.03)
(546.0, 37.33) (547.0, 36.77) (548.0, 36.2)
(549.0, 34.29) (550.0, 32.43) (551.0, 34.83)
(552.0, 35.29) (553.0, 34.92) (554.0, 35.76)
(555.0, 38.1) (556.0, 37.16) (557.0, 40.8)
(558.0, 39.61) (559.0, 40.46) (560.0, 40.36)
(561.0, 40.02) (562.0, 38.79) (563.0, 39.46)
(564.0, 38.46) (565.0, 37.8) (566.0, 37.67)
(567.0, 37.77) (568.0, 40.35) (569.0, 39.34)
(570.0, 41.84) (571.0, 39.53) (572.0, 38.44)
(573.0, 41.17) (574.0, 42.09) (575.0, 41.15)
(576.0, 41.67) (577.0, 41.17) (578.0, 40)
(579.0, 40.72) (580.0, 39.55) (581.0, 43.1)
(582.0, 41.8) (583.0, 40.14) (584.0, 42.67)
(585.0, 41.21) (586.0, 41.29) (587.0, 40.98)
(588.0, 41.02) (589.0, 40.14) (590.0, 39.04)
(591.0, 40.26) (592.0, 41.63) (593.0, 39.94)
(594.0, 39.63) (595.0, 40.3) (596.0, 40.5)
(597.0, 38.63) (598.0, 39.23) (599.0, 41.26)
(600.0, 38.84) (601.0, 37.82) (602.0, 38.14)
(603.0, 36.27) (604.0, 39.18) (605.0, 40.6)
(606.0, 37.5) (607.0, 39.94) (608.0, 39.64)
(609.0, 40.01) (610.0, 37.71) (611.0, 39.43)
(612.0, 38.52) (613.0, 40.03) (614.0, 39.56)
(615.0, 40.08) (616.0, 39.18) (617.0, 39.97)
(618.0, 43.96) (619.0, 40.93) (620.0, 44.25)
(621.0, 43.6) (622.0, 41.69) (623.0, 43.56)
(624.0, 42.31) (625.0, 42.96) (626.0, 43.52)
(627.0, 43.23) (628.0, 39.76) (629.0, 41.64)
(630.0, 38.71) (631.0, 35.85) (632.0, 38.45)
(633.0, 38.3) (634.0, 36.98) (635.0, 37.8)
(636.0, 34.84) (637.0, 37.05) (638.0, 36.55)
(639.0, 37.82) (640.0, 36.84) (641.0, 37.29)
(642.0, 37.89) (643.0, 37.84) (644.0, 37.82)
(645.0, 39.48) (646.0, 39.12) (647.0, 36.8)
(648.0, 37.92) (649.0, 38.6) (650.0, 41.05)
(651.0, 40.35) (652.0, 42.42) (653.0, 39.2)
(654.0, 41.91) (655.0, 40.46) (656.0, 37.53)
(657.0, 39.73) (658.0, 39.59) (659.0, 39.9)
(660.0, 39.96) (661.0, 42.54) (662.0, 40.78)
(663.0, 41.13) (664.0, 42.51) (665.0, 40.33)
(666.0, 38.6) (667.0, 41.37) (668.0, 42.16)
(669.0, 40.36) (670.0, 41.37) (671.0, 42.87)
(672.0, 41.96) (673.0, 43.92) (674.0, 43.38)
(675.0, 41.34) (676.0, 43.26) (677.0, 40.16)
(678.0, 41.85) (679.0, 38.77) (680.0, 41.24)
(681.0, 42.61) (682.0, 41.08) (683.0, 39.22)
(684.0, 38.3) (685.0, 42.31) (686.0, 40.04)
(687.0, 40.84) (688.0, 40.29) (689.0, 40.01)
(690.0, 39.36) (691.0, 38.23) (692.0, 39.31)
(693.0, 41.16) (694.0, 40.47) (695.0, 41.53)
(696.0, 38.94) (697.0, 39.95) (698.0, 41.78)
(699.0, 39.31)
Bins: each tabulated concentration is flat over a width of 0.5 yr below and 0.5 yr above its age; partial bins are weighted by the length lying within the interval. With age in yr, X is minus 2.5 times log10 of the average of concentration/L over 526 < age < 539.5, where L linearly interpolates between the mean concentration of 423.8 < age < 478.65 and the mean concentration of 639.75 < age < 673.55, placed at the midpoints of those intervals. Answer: 0.05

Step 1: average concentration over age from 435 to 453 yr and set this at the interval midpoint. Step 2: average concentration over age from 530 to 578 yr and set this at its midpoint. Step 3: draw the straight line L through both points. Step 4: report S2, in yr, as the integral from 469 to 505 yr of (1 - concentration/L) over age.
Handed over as 1.8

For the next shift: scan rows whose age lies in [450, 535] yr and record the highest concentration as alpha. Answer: 43.37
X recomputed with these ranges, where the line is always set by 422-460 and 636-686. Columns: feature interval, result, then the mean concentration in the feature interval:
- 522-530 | 0.06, 37.5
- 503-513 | 0.03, 38.5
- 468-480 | 0.08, 36.7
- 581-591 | -0.03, 41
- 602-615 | 0.02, 39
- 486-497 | 0.05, 37.6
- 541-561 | 0.06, 37.4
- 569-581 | -0.03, 40.7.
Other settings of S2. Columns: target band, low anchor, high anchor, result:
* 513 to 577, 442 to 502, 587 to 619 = 1.6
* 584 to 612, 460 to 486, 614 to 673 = -0.4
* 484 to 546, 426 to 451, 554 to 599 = 2.8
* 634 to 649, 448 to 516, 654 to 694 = 1.0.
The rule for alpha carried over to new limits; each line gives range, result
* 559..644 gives 44.25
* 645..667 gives 42.54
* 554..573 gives 41.84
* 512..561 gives 40.8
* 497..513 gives 41.49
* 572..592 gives 43.1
